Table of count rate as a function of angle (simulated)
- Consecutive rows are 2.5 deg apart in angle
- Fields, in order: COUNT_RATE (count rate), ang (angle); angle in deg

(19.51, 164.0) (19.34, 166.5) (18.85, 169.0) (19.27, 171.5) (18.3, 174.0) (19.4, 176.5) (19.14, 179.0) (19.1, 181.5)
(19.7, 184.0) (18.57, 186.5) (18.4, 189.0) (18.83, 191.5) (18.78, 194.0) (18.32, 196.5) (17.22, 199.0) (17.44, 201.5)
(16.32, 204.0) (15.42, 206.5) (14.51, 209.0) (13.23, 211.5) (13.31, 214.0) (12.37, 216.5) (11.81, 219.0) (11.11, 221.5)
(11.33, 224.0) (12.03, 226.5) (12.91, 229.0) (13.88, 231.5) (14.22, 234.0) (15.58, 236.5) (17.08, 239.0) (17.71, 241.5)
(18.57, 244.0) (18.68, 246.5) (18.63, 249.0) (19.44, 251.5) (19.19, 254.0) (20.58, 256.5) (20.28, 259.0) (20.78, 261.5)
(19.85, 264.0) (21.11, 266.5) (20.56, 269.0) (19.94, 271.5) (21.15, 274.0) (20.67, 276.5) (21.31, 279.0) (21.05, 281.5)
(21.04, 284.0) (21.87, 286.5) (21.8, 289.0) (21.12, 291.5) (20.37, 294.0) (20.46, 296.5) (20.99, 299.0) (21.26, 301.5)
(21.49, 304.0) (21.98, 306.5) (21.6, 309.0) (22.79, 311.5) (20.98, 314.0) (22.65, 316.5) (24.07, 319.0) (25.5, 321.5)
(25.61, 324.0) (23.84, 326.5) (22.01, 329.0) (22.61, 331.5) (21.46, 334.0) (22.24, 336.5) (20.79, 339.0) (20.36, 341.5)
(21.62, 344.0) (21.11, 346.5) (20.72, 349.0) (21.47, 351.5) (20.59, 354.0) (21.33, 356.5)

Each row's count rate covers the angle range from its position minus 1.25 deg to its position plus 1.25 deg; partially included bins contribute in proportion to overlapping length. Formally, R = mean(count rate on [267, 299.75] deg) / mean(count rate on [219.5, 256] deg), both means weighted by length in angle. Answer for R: 1.33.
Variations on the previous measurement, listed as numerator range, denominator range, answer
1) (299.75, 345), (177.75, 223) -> 1.37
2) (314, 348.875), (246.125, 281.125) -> 1.11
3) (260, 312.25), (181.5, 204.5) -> 1.15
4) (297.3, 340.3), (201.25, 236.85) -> 1.66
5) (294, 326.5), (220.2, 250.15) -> 1.48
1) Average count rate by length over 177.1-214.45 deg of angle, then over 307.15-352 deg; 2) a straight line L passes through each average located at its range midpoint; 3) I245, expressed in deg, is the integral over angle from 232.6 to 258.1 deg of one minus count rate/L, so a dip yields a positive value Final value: 1.63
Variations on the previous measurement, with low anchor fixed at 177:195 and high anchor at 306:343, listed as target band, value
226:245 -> 4.6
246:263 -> 0.9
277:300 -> 0.6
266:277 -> 0.3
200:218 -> 4.5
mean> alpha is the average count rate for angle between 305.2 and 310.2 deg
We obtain 21.8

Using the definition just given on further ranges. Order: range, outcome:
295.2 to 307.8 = 21.2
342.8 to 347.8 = 21.4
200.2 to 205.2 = 16.9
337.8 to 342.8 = 20.6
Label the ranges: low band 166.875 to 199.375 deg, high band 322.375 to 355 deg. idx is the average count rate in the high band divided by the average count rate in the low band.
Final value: 1.2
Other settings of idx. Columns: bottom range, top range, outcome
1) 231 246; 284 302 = 1.29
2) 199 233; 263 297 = 1.53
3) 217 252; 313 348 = 1.49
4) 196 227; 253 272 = 1.44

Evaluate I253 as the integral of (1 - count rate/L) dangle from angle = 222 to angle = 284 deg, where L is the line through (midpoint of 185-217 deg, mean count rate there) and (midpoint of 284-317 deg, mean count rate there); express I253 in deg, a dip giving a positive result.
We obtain 3.3 deg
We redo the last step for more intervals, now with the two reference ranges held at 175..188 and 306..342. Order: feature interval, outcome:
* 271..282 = 0.3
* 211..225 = 5.5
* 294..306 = 0.5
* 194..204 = 1.0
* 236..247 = 1.6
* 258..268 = 0.3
